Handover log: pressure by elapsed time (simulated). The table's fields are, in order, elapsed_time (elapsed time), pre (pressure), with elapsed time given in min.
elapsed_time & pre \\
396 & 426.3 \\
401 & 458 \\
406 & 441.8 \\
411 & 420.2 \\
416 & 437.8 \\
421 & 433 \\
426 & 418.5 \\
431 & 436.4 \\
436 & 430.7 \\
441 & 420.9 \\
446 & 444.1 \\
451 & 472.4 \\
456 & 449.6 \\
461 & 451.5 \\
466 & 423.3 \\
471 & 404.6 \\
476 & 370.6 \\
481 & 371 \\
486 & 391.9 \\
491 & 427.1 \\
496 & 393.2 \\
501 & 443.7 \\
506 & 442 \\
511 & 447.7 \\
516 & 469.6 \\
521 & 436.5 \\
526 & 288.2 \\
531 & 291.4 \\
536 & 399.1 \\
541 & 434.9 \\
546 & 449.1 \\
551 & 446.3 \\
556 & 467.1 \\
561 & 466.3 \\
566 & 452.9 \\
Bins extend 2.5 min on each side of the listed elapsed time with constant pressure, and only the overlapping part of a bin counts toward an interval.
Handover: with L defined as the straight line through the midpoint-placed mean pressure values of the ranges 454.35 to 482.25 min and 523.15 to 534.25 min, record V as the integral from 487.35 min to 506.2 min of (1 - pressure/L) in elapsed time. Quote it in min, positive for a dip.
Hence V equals -3.30 min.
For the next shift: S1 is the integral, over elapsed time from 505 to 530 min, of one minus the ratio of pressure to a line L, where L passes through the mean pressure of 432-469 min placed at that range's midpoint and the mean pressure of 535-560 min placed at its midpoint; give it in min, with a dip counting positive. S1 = 2.0 min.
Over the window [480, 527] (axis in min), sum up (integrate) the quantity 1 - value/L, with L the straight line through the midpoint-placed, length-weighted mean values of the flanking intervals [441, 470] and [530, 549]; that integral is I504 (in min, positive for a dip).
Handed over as 0.4 min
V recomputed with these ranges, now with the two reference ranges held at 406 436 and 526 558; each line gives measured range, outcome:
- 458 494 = 1.1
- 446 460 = -1.1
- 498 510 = -0.8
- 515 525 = -0.4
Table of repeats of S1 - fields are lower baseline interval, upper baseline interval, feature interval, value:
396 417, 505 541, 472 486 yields 1.2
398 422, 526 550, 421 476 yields -1.3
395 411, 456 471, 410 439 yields 0.5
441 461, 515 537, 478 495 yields 0.7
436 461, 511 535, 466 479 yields 1.0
